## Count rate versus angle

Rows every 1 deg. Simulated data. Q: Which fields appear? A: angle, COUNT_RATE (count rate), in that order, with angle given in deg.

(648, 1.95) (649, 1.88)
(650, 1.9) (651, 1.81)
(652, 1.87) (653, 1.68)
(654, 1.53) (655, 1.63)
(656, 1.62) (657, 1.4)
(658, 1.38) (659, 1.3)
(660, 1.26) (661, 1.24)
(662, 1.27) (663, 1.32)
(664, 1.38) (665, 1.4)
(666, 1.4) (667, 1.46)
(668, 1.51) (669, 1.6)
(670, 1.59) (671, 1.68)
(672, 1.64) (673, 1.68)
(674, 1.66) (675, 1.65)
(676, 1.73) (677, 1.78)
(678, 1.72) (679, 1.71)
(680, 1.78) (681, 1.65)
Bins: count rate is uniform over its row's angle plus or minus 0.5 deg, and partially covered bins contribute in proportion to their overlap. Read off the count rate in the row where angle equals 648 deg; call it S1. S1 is 1.95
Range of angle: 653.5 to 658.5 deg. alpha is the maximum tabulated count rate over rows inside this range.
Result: 1.63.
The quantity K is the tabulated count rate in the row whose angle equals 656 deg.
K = 1.62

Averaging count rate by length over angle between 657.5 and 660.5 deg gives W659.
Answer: 1.31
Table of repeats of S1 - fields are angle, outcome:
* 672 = 1.64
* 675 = 1.65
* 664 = 1.38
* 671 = 1.68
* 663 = 1.32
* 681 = 1.65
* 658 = 1.38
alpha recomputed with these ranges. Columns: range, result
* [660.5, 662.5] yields 1.27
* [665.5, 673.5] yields 1.68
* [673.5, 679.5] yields 1.78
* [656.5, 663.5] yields 1.4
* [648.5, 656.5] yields 1.9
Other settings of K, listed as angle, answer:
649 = 1.88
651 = 1.81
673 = 1.68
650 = 1.9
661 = 1.24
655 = 1.63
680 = 1.78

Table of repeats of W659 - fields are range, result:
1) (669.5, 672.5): 1.64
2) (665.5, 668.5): 1.46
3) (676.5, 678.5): 1.75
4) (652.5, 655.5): 1.61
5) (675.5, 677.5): 1.75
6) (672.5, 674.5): 1.67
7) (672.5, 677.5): 1.7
